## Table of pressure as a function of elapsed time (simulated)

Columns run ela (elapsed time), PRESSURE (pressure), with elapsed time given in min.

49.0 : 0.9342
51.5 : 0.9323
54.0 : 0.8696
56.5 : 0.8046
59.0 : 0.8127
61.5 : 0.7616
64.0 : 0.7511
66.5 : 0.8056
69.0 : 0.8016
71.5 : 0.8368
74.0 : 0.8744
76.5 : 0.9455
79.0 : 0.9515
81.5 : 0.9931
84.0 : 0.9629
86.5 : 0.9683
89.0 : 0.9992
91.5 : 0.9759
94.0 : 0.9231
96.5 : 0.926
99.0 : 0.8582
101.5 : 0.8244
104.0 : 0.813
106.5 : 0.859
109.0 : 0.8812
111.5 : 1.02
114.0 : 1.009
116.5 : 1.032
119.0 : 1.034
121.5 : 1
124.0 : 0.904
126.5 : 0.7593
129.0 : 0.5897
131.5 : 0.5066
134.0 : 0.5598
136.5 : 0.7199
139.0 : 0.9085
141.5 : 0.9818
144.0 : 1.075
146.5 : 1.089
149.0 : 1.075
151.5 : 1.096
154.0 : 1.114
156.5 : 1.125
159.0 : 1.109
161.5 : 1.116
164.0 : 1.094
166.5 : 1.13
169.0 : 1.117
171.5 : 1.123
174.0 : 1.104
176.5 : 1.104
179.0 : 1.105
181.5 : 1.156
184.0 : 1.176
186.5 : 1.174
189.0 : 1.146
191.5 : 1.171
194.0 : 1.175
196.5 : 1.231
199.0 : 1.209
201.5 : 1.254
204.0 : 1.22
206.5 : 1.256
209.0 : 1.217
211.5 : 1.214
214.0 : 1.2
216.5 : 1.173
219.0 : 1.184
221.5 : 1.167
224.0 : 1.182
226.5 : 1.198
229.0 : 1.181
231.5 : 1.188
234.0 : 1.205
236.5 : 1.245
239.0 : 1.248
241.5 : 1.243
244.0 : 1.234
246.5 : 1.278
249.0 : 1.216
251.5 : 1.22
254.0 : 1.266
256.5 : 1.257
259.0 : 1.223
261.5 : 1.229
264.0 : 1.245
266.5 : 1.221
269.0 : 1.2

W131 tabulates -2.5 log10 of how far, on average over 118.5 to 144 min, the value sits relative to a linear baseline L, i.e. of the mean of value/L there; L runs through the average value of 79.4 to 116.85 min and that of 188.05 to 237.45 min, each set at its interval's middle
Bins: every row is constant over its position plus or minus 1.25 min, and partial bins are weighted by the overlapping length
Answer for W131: 0.25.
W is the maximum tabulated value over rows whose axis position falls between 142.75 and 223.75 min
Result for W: 1.256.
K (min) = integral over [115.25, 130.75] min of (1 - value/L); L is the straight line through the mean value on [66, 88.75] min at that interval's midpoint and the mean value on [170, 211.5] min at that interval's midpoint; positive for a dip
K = 2.2 min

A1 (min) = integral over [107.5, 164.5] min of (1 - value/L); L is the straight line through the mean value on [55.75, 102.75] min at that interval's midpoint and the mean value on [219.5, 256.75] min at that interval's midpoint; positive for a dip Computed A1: 3.4 min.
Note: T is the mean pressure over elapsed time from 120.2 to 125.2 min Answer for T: 0.953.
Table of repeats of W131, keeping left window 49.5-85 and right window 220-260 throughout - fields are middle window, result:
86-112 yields 0.025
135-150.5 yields 0.057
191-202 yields -0.070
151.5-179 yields -0.045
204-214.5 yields -0.059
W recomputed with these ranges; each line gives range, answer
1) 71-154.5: 1.114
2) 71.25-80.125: 0.9515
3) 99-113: 1.02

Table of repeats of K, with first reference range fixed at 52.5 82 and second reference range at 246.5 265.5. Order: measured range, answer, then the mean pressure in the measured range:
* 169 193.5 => -1.3 min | 1.14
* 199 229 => -1.4 min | 1.21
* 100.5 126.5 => 0.4 min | 0.93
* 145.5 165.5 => -1.4 min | 1.1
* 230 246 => -0.4 min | 1.23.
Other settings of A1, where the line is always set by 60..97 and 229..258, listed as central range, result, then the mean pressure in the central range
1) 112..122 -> -0.46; 1.02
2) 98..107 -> 1.05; 0.836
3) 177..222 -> -1.79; 1.19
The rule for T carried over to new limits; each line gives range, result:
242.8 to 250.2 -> 1.24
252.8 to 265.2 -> 1.24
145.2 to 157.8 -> 1.1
